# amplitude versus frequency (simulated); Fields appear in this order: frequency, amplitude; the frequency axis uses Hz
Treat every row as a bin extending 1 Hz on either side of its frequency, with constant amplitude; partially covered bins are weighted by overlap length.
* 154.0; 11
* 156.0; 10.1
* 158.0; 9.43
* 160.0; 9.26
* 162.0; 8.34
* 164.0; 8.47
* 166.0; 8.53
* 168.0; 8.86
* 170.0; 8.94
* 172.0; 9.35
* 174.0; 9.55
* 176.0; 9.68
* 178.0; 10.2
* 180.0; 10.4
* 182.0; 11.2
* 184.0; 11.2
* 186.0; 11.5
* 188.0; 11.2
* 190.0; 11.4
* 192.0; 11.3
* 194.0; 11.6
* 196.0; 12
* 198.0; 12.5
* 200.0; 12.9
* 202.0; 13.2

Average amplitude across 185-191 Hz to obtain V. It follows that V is 11.4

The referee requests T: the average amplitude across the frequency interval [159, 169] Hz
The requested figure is 8.69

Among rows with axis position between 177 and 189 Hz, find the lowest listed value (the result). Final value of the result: 10.2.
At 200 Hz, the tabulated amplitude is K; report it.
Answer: 12.9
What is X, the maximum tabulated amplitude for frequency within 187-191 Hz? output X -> 11.4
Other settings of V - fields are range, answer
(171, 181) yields 9.84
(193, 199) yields 12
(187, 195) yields 11.4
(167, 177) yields 9.28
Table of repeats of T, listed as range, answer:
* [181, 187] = 11.3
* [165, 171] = 8.78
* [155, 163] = 9.28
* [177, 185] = 10.8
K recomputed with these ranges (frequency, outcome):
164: 8.47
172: 9.35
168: 8.86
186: 11.5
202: 13.2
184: 11.2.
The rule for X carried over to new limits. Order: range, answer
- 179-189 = 11.5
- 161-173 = 9.35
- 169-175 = 9.55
